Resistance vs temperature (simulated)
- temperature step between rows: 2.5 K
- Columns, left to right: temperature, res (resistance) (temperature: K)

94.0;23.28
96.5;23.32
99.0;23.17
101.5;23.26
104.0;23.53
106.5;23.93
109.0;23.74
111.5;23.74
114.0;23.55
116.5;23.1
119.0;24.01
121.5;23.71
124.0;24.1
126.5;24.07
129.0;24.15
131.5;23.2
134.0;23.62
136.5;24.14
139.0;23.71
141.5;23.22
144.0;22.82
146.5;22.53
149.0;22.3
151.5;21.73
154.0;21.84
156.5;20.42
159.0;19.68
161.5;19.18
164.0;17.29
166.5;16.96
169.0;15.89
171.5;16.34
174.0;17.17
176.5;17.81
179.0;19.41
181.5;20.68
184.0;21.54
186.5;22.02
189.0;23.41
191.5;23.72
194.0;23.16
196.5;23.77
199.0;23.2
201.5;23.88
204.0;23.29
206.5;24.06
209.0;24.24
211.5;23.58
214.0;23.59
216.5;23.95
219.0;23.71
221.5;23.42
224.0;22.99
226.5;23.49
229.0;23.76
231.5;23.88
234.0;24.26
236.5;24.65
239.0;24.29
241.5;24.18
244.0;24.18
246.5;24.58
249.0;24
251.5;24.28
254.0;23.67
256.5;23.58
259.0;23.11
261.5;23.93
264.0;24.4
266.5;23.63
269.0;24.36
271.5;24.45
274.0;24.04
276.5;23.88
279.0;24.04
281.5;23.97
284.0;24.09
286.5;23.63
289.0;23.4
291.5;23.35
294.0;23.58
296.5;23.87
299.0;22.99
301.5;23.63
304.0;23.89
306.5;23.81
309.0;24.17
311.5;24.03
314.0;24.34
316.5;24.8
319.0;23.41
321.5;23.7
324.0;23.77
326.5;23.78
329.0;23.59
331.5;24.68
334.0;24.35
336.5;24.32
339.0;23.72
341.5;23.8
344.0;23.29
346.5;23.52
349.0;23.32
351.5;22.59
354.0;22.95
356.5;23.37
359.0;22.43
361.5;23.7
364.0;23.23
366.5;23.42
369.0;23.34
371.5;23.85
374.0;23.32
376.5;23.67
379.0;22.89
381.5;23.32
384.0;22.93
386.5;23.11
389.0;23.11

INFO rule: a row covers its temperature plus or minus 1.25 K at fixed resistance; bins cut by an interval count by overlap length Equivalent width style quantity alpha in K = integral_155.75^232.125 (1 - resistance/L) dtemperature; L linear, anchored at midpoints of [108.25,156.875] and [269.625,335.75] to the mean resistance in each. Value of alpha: 6.2 K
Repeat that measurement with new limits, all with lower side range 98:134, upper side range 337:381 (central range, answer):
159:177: 4.7 K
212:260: -0.8 K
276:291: -0.2 K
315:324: -0.2 K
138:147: 0.2 K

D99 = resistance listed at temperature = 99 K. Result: 23.17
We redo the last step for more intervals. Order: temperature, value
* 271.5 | 24.45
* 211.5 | 23.58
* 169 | 15.89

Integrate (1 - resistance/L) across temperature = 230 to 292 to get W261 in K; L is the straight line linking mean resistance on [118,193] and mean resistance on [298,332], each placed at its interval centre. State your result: -2.6 K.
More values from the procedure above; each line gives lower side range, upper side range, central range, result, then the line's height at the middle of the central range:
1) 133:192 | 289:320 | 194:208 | -1.4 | 21.5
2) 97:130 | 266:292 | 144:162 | 1.9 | 23.7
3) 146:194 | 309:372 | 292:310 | -0.7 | 22.8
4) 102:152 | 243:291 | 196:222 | 0.0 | 23.7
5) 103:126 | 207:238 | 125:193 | 7.6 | 23.8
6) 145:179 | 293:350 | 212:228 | -2.0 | 20.9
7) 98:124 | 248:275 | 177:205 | 1.6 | 23.8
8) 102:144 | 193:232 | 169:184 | 3.4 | 23.6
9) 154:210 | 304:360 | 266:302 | -1.6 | 22.8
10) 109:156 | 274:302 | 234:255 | -0.6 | 23.6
